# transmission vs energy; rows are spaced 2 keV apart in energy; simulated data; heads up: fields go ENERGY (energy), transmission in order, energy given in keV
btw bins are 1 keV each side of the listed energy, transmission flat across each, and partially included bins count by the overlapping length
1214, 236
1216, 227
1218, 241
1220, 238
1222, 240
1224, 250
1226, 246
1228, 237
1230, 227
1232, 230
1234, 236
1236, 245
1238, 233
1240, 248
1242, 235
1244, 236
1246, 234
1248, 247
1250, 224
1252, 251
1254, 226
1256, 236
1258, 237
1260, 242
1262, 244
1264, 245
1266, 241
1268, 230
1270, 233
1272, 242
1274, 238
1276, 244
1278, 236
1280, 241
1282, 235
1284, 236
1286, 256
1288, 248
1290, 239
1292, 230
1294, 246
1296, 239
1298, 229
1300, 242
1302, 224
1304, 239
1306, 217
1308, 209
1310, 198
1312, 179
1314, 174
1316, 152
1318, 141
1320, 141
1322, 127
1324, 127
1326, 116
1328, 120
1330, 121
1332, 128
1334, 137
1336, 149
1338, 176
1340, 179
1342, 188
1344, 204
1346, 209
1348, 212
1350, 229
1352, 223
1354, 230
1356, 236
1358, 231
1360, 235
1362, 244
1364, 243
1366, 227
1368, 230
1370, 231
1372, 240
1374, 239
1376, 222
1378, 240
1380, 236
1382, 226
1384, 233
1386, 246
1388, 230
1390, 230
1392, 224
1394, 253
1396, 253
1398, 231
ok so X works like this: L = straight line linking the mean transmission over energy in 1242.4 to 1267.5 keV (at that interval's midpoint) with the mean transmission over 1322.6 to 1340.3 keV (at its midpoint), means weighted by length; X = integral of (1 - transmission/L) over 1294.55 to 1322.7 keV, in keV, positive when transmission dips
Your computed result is -4.38 keV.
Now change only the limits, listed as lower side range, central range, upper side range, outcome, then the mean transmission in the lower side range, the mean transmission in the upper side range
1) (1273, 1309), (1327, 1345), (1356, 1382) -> 6.1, 236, 235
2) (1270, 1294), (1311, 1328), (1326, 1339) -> 2.2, 240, 137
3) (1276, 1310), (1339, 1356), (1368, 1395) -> 1.7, 235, 234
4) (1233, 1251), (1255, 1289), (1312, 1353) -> -4.4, 238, 163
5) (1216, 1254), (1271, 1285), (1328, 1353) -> -1.7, 238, 177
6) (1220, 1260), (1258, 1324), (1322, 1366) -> -1.5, 238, 187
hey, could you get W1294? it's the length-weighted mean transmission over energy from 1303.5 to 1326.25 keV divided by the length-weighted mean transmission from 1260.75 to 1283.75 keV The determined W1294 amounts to 0.71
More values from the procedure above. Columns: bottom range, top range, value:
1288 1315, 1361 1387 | 1.06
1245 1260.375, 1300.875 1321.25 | 0.79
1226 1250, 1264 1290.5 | 1.01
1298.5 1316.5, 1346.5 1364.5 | 1.12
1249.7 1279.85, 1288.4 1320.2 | 0.88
